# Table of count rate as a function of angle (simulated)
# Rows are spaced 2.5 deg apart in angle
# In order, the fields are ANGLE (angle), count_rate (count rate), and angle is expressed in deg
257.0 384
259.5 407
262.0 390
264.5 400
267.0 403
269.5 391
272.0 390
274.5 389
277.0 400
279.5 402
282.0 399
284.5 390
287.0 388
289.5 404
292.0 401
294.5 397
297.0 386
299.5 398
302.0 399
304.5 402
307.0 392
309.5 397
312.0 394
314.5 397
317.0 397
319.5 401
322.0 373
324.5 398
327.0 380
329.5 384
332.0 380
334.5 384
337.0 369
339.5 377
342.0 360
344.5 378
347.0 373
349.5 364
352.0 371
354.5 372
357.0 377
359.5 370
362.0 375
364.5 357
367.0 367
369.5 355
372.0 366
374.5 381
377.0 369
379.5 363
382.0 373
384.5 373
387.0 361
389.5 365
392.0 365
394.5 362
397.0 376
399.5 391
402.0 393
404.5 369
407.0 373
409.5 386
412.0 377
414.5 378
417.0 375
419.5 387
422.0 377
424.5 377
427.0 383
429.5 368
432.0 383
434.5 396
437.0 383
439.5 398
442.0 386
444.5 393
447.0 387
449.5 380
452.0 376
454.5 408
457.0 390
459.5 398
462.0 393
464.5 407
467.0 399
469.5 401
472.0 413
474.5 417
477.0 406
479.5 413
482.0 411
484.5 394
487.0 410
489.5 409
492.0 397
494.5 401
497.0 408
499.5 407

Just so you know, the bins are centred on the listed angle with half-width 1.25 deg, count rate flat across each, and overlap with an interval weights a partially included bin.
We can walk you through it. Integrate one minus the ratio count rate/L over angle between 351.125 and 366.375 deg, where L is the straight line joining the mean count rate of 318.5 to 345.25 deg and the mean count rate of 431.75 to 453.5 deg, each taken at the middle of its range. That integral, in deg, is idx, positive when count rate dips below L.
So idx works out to 0.5 deg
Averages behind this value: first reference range 380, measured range 370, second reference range 387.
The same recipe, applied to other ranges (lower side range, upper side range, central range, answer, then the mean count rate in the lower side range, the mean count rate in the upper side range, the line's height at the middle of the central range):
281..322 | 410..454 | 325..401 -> 3.53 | 396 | 383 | 390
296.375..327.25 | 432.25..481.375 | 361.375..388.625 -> 1.94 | 394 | 397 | 395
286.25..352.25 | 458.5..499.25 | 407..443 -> 1.52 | 387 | 405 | 399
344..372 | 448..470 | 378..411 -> 0.43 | 369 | 394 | 378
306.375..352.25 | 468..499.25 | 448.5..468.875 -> 0.43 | 383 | 407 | 403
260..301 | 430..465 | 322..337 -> 0.43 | 396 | 390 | 394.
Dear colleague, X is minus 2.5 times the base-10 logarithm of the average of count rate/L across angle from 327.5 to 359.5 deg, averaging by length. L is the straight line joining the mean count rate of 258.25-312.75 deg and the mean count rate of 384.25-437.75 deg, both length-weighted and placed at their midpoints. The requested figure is 0.04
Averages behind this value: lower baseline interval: 396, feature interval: 374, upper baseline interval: 377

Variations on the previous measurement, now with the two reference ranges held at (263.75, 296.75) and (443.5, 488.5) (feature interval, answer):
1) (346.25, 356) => 0.08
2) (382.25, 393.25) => 0.09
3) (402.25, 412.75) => 0.06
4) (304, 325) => 0.01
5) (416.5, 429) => 0.05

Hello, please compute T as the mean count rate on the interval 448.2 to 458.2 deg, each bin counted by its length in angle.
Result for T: 388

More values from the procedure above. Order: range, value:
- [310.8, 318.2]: 396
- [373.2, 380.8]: 371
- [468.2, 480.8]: 410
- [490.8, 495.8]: 399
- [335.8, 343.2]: 369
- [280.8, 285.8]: 394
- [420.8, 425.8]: 377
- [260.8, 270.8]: 396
